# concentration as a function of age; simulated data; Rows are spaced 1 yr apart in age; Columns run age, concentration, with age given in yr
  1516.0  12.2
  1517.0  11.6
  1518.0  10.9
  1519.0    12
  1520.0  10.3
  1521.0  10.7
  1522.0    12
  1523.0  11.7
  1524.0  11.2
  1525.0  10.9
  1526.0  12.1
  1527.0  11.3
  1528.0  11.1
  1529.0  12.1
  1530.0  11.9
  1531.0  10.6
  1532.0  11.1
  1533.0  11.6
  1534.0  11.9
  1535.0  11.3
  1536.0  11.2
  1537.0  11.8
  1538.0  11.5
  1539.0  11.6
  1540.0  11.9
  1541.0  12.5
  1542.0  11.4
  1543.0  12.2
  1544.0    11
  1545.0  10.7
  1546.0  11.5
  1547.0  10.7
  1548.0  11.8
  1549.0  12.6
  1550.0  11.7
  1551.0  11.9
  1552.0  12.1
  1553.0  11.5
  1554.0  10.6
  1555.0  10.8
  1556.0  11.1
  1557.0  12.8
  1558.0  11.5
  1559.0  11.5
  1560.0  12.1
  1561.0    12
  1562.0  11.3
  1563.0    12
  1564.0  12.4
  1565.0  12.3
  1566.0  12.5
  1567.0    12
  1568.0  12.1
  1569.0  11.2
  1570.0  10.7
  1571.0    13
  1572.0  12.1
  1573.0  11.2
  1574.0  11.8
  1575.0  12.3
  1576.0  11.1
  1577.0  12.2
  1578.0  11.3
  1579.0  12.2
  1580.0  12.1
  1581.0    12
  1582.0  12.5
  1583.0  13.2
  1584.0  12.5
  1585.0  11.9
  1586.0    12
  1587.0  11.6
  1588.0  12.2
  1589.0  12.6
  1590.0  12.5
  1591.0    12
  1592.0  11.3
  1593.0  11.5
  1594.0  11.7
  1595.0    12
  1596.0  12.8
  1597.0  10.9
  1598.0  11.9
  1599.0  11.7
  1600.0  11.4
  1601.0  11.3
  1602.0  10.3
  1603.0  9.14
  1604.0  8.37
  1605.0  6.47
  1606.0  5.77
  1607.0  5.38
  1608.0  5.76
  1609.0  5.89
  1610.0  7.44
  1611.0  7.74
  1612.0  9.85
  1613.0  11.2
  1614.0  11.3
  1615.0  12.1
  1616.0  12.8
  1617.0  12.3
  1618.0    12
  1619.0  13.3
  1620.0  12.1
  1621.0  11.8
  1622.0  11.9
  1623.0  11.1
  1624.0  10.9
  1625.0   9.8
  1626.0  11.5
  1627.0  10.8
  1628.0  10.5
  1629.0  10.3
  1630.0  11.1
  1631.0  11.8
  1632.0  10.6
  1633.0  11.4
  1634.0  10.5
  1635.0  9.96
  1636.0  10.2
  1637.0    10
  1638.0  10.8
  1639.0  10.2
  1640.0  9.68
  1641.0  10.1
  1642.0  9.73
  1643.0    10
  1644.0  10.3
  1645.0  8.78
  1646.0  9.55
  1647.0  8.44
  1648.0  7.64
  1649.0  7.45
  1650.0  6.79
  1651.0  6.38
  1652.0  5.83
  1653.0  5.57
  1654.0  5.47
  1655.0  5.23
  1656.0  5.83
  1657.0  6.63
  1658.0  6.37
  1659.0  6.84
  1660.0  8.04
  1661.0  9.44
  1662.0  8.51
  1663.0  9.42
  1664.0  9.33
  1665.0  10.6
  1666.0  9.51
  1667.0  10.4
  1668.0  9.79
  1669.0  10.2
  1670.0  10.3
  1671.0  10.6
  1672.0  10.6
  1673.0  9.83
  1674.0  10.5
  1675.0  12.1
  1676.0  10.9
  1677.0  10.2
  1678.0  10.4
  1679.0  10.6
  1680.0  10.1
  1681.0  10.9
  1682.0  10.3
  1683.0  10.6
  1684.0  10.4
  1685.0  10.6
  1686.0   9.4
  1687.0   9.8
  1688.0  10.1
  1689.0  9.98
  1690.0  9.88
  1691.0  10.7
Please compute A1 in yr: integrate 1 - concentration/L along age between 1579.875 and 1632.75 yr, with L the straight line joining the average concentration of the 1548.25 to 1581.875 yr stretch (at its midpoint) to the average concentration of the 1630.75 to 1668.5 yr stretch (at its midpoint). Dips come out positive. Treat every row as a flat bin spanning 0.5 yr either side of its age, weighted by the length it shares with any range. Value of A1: -2.7 yr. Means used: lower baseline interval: 11.8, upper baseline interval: 8.75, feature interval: 10.8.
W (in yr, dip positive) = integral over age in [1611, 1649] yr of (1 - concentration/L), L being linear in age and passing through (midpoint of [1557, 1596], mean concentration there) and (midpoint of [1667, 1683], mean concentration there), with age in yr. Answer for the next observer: 1.9 yr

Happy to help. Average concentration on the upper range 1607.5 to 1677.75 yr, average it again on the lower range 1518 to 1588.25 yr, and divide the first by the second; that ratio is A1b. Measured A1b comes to 0.82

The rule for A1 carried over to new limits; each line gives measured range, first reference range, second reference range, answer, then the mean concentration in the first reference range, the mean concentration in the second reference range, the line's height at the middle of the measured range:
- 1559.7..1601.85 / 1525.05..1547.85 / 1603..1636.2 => -4.6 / 11.5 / 10.1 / 10.8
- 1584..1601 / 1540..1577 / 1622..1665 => -1.9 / 11.7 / 9.07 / 10.7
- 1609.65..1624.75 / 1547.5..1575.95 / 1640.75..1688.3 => -1.3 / 11.8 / 9.08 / 10.3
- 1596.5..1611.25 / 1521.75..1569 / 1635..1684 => 2.5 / 11.6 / 9.13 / 10.4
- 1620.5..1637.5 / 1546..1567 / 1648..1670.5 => -3.4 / 11.8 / 7.9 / 9.04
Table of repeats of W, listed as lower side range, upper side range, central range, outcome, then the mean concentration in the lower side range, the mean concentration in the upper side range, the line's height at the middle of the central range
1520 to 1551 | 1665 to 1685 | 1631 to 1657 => 4.9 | 11.5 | 10.4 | 10.7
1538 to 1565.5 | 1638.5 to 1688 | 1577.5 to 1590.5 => -1.5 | 11.7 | 9.12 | 10.9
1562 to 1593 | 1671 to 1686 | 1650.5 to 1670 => 5.2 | 12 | 10.5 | 10.8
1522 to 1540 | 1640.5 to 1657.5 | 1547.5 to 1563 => -1.4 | 11.5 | 7.63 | 10.7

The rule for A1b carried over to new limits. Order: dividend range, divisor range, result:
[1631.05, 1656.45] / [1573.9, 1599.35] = 0.73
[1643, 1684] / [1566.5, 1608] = 0.80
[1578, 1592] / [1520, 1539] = 1.07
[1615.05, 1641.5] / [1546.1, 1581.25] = 0.94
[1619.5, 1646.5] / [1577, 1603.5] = 0.90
